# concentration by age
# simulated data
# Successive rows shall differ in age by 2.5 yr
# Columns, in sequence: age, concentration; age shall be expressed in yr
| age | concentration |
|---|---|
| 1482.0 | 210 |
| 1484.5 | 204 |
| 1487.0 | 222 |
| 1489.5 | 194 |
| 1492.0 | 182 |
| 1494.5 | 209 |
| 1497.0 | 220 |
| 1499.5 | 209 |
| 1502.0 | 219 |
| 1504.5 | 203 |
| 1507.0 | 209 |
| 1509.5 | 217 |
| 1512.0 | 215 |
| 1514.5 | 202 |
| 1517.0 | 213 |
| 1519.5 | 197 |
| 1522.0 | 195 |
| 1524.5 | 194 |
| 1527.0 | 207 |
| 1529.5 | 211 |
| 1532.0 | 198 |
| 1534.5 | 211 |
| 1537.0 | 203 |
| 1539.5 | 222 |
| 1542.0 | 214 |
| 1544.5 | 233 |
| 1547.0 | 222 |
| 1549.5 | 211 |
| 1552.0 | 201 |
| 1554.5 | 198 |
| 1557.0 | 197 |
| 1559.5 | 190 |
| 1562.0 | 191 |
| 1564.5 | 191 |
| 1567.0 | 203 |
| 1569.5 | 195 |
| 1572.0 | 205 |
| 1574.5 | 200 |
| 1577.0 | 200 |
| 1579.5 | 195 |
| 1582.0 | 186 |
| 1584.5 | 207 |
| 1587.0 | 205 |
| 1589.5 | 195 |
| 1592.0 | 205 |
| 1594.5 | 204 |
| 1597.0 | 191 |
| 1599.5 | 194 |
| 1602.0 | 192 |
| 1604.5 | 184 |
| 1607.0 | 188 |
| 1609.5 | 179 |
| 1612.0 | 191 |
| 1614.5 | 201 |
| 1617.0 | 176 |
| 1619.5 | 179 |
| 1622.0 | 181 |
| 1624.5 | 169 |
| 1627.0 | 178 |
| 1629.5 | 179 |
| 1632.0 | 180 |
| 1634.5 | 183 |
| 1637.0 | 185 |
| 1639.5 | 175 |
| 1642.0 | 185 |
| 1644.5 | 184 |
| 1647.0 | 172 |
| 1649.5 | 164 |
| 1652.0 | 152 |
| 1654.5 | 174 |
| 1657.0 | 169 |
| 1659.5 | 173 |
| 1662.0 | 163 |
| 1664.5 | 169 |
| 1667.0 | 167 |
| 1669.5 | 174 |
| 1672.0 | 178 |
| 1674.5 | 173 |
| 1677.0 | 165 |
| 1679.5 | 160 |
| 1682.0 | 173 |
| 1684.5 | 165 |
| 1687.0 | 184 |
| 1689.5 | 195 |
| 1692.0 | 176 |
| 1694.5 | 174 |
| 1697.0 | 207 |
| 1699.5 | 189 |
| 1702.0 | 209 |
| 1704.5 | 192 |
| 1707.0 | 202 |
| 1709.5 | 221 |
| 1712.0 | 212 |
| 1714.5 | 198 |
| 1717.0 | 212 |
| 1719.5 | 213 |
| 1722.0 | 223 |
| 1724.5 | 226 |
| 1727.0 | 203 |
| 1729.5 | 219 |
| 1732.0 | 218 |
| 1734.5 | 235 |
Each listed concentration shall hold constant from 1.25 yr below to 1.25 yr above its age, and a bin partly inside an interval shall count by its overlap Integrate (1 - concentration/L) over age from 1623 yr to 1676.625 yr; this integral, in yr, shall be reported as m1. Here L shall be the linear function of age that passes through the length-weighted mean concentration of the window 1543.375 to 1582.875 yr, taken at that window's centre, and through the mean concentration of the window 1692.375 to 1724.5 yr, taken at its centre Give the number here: 7.8 yr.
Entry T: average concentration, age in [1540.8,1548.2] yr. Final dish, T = 223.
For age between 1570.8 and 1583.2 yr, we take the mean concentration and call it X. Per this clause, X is 197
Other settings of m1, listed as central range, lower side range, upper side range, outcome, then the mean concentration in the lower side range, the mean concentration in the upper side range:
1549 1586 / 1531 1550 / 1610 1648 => 1.2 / 215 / 181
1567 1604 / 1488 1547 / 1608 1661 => -1.5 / 208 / 178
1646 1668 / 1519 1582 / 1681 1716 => 3.2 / 203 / 193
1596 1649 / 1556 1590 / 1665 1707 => 2.0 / 197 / 181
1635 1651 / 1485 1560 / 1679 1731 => 1.9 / 207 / 198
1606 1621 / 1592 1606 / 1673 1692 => 0.4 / 194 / 174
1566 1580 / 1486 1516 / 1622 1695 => -0.5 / 208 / 174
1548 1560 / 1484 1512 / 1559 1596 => 0.0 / 208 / 198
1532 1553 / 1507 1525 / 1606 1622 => -1.5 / 205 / 185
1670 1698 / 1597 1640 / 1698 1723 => 3.3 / 184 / 207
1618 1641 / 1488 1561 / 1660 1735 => 2.2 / 207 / 193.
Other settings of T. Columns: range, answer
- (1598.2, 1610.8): 187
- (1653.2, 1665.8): 170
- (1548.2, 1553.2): 206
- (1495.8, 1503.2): 216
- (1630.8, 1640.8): 181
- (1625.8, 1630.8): 179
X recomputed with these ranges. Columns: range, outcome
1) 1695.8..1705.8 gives 199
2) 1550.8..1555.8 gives 199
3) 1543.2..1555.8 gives 213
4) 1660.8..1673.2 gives 170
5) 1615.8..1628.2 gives 177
